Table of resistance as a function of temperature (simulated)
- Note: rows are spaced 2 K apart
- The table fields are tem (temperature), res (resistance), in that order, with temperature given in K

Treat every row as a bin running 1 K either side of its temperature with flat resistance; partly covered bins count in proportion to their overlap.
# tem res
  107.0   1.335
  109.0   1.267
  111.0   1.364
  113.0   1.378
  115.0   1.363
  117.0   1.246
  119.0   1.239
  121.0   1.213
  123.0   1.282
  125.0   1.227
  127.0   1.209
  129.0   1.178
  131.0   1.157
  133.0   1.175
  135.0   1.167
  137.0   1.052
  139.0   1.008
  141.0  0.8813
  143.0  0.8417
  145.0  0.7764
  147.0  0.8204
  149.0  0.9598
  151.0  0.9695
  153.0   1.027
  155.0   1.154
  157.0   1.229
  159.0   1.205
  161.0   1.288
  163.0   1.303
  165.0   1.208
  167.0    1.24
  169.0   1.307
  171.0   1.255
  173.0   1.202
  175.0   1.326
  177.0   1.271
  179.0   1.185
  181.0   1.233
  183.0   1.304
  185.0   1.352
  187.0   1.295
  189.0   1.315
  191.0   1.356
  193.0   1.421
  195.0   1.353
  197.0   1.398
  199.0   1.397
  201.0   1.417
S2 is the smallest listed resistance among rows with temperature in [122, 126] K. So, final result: 1.227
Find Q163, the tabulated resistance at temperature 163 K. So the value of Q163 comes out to 1.303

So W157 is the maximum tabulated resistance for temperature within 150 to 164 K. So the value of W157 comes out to 1.303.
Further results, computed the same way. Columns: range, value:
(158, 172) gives 1.307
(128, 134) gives 1.178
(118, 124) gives 1.282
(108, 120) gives 1.378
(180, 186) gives 1.352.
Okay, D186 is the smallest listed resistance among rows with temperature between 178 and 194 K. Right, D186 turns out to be 1.185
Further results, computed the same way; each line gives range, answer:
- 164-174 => 1.202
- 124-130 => 1.178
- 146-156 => 0.8204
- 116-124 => 1.213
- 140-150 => 0.7764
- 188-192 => 1.315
